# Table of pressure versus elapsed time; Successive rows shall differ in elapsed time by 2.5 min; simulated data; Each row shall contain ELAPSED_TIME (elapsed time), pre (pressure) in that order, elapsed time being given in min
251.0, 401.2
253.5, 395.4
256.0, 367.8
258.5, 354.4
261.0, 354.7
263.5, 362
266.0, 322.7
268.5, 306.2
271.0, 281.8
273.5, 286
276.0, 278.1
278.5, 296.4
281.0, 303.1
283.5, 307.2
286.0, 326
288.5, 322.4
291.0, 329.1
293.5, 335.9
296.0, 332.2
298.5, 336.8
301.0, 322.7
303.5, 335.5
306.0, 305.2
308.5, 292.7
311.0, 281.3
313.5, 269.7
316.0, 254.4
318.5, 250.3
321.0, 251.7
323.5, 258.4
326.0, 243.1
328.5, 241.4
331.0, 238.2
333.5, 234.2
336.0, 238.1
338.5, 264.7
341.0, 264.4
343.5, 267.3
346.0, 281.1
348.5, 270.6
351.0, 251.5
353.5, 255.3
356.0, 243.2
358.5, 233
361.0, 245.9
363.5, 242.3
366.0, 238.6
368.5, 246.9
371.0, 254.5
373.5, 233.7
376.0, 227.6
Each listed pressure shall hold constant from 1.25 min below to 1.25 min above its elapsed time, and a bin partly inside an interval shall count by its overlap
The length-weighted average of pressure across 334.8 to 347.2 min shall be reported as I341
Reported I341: 263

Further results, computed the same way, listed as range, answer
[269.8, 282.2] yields 289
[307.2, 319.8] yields 270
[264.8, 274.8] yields 299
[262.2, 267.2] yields 343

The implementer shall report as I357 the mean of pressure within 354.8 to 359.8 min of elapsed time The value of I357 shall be 238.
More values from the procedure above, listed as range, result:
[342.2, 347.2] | 274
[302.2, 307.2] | 321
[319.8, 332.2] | 247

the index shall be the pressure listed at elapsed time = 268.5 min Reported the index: 306.2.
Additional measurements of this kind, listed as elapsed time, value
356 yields 243.2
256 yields 367.8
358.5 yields 233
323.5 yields 258.4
